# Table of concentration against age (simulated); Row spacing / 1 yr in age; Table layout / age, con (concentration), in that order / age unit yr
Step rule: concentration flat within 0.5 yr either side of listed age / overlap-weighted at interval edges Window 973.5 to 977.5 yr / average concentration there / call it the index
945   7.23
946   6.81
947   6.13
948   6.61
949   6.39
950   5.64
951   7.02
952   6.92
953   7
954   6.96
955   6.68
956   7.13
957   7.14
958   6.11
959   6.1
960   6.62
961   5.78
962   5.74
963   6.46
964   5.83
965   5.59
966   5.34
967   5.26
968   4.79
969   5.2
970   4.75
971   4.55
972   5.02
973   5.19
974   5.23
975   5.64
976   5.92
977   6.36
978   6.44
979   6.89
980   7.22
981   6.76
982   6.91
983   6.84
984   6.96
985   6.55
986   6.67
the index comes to 5.79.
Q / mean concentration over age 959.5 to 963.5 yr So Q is 6.15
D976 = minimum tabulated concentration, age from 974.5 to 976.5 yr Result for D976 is 5.64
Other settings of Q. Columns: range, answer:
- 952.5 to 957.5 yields 6.98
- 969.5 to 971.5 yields 4.65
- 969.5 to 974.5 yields 4.95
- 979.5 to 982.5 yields 6.96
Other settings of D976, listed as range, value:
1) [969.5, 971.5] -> 4.55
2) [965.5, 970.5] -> 4.75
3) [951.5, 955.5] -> 6.68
